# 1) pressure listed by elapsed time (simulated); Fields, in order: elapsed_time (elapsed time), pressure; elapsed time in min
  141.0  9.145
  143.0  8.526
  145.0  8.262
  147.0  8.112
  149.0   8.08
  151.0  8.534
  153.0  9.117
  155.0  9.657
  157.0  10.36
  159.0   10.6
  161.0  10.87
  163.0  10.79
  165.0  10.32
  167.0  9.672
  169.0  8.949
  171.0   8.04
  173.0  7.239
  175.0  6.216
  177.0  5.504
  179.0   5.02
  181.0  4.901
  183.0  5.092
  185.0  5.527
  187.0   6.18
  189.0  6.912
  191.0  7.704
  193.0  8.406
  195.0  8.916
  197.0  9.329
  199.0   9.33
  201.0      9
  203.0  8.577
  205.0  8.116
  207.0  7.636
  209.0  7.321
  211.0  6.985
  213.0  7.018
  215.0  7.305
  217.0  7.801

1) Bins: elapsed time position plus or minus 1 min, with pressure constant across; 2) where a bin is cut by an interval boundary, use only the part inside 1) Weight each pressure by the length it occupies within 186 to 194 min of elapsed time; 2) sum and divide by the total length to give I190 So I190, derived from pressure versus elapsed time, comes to 7.3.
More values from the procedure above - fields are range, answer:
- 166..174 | 8.47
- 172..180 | 5.99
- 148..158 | 9.15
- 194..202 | 9.14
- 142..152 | 8.3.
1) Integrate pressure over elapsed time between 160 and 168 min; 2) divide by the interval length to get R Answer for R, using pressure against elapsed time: 10.4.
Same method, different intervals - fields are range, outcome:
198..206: 8.76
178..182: 4.96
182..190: 5.93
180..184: 5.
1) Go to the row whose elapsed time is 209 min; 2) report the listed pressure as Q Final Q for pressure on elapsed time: 7.321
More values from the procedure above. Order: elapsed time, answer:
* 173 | 7.239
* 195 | 8.916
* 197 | 9.329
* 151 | 8.534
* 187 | 6.18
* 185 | 5.527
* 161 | 10.87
